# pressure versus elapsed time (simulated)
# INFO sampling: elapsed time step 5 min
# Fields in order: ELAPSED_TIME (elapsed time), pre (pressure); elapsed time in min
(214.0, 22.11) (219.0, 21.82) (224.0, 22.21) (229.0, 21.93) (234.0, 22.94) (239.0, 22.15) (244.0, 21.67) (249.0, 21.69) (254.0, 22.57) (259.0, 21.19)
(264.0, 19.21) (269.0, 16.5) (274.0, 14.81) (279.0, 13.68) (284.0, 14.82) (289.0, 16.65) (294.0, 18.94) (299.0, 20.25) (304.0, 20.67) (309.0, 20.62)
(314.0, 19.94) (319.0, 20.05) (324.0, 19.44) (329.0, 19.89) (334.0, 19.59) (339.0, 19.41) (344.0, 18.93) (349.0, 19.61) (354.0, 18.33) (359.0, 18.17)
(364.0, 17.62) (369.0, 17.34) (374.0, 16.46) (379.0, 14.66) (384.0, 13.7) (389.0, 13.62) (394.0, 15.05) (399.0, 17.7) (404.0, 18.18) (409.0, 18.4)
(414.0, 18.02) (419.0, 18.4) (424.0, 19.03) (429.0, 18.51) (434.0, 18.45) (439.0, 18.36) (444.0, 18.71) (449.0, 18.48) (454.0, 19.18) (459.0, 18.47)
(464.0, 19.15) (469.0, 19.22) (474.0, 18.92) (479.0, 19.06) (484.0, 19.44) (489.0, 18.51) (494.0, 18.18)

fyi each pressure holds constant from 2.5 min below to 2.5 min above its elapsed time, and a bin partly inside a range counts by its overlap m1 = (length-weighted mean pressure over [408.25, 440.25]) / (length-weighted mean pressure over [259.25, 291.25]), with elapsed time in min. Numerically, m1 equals 1.1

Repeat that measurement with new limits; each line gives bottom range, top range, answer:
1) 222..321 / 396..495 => 0.95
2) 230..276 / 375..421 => 0.80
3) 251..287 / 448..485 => 1.08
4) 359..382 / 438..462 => 1.12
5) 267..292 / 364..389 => 1.01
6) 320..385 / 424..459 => 1.03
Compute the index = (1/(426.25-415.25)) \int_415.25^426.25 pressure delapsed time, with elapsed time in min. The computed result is 18.6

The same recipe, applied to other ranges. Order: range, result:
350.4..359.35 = 18.4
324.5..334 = 19.7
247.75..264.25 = 21.4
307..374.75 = 19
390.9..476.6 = 18.3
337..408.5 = 17.1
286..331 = 19.5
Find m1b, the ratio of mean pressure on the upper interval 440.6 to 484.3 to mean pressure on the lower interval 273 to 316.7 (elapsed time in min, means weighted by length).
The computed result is 1.06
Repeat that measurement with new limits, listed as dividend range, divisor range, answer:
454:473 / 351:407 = 1.15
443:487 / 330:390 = 1.09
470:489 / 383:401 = 1.27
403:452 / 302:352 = 0.93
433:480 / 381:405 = 1.22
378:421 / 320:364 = 0.86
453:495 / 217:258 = 0.86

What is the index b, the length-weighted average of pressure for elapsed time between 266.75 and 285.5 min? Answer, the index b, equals 14.9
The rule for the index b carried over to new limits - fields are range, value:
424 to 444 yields 18.5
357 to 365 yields 17.9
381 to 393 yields 13.9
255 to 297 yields 17.2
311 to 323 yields 20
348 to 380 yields 17.5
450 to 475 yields 19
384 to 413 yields 16.4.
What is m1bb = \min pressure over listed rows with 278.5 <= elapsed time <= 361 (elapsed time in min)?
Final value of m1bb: 13.68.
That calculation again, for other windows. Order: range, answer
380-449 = 13.62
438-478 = 18.36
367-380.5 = 14.66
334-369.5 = 17.34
